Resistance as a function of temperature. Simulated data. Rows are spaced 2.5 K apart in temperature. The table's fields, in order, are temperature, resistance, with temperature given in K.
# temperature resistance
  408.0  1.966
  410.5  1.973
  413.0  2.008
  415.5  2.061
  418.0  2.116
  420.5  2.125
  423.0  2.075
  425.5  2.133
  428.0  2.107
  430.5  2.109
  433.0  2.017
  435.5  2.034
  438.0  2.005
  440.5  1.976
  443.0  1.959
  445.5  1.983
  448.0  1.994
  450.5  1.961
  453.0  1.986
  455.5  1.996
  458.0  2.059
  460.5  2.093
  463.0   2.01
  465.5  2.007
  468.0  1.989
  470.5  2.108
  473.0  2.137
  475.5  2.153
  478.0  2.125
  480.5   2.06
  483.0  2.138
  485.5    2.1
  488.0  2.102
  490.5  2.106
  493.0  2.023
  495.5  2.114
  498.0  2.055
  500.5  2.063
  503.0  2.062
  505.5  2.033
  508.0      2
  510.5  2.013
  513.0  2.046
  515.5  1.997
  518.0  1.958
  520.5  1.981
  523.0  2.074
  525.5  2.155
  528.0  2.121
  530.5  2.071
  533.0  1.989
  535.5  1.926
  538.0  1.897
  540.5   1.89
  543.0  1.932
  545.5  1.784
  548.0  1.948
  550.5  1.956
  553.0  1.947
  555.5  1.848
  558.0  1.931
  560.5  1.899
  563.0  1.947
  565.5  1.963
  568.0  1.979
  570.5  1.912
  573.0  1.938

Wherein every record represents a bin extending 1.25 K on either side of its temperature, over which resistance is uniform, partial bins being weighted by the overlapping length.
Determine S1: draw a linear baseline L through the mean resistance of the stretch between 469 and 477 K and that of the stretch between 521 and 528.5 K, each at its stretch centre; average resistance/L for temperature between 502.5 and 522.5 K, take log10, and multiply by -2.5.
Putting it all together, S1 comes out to 0.05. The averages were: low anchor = 2.13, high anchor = 2.1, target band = 2.01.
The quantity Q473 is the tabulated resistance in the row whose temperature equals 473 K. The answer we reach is 2.137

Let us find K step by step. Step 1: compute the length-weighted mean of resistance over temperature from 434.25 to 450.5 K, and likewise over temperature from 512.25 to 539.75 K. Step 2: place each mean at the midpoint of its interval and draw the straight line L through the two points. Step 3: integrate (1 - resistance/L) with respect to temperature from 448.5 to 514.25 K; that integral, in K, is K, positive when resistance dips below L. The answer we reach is -1.8 K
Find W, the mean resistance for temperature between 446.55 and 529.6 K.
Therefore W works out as 2.06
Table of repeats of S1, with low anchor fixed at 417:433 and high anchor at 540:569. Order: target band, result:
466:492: -0.04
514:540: -0.03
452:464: 0.01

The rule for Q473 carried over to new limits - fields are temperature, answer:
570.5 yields 1.912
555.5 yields 1.848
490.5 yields 2.106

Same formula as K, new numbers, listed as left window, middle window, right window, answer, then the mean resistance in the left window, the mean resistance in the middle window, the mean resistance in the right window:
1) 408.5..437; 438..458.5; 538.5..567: 0.48 K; 2.07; 1.99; 1.91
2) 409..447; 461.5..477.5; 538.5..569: -0.54 K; 2.04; 2.07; 1.92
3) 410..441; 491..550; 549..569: -1.08 K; 2.06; 2.01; 1.93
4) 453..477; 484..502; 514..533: -0.25 K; 2.06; 2.08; 2.05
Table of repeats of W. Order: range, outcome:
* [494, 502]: 2.08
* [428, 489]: 2.05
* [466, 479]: 2.1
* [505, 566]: 1.97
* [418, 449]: 2.05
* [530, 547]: 1.92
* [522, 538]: 2.04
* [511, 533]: 2.05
